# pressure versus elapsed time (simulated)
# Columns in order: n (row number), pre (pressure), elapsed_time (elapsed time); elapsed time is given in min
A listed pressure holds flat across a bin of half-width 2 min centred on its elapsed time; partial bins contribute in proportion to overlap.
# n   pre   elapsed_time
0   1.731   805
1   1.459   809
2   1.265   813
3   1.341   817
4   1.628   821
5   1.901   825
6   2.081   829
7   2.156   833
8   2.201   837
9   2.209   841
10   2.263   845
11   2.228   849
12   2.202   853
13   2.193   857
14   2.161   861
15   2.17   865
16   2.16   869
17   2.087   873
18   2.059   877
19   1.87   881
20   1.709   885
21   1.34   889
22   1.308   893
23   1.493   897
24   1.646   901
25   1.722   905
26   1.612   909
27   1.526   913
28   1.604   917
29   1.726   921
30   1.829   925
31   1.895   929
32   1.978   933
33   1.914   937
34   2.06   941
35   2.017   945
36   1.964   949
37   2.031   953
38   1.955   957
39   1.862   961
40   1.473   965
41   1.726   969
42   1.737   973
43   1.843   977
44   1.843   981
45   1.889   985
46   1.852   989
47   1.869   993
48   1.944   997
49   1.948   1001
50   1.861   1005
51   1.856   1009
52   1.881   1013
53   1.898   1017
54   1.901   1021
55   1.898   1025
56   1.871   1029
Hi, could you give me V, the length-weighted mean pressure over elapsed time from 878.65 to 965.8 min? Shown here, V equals 1.76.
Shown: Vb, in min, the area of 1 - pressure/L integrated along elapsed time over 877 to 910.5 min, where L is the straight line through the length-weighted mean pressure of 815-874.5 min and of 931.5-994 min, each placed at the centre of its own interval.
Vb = 6.3 min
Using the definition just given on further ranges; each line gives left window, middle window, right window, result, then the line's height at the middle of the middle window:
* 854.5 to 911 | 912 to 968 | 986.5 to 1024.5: 0.2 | 1.86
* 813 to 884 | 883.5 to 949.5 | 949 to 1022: 7.4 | 1.94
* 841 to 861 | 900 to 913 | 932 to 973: 2.5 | 2.04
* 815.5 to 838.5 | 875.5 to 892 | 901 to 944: 1.1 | 1.83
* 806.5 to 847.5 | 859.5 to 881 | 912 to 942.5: -3.1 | 1.84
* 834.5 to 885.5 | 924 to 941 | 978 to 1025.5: 0.7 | 2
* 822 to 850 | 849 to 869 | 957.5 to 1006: -1.0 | 2.08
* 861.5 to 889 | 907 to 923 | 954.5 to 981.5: 2.3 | 1.89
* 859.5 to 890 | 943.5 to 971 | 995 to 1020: 0.9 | 1.92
